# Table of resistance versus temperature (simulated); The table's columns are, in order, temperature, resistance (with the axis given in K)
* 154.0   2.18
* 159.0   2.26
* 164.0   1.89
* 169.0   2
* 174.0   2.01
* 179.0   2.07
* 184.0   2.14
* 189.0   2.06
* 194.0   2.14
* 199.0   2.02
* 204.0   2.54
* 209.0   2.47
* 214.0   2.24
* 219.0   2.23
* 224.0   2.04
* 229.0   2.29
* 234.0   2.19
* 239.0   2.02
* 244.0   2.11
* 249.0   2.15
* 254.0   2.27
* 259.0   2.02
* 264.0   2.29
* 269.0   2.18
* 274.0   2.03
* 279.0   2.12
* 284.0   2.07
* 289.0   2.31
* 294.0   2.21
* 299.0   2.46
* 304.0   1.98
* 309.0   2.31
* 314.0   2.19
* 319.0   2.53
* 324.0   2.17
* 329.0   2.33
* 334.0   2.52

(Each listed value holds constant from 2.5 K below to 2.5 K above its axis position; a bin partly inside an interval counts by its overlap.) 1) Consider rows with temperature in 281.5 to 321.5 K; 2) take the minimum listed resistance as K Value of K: 1.98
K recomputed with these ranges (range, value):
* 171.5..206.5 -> 2.01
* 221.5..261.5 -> 2.02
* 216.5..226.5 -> 2.04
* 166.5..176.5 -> 2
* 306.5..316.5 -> 2.19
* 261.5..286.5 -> 2.03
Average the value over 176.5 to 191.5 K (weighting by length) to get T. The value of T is 2.09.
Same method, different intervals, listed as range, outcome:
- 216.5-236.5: 2.19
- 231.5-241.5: 2.1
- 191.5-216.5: 2.28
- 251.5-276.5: 2.16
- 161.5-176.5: 1.97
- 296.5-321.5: 2.29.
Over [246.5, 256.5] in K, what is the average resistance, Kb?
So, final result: 2.21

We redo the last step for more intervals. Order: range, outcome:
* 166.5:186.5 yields 2.06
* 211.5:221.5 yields 2.24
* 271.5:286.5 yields 2.07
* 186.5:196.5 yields 2.1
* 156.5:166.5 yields 2.08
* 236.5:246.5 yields 2.06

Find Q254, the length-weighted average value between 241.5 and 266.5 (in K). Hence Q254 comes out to 2.17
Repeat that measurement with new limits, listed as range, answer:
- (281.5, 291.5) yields 2.19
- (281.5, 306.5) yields 2.21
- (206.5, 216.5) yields 2.36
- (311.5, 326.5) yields 2.3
